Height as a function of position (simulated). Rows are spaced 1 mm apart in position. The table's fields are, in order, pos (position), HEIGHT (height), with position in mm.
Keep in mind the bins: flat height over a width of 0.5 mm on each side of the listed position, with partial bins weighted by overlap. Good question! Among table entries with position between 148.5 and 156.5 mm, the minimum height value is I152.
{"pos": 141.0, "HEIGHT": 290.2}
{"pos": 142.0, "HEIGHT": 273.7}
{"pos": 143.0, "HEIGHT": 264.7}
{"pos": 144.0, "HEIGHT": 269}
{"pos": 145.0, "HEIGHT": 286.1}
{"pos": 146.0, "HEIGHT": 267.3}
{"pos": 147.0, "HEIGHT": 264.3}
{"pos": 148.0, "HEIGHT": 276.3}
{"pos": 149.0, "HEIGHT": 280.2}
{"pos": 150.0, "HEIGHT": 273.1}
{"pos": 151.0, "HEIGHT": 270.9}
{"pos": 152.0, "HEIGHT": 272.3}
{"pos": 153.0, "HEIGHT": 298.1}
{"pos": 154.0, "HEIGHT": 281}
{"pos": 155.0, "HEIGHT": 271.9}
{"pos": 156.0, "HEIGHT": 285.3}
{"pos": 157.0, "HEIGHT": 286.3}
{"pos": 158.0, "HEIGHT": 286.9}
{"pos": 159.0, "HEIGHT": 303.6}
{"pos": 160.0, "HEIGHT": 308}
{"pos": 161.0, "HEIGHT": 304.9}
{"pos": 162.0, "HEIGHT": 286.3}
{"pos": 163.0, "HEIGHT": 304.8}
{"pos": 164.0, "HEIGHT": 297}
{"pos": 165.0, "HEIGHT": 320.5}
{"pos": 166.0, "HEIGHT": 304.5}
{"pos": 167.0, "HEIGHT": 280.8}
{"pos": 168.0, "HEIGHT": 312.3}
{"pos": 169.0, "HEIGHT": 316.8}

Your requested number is 270.9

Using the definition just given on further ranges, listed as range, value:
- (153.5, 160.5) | 271.9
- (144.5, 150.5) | 264.3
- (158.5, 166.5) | 286.3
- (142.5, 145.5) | 264.7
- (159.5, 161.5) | 304.9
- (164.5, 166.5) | 304.5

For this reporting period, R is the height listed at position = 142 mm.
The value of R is 273.7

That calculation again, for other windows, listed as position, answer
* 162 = 286.3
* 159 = 303.6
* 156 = 285.3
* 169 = 316.8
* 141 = 290.2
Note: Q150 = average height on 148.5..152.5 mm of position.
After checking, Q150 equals 274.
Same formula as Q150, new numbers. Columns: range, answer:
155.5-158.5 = 286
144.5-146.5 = 277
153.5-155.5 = 276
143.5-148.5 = 273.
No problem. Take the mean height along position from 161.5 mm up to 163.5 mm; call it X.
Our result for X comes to 296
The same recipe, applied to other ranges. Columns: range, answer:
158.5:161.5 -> 306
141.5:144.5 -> 269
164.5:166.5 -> 312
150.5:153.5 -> 280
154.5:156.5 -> 279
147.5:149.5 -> 278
